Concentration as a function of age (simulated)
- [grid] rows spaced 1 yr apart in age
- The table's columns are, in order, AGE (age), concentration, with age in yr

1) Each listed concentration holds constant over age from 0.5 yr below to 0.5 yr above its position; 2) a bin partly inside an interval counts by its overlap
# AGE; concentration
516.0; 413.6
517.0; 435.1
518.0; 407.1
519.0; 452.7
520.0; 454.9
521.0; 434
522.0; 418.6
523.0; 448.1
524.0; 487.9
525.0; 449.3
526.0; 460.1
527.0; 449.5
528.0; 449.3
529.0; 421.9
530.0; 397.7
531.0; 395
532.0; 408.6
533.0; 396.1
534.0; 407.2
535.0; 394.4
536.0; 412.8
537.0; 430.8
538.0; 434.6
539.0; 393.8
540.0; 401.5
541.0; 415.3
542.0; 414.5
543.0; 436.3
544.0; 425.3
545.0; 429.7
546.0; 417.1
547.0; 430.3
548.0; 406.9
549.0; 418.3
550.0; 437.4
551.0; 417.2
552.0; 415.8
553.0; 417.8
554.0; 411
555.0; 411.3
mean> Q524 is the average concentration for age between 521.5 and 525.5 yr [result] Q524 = 451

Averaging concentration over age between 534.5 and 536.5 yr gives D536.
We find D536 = 404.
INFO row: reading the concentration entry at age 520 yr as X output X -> 454.9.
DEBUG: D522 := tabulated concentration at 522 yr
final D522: 418.6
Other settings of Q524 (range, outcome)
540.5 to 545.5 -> 424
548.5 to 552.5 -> 422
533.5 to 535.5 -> 401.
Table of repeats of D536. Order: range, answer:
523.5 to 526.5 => 466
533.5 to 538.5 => 416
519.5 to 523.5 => 439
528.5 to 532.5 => 406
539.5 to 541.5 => 408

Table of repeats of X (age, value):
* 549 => 418.3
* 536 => 412.8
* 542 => 414.5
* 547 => 430.3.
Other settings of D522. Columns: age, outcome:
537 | 430.8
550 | 437.4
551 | 417.2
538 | 434.6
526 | 460.1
